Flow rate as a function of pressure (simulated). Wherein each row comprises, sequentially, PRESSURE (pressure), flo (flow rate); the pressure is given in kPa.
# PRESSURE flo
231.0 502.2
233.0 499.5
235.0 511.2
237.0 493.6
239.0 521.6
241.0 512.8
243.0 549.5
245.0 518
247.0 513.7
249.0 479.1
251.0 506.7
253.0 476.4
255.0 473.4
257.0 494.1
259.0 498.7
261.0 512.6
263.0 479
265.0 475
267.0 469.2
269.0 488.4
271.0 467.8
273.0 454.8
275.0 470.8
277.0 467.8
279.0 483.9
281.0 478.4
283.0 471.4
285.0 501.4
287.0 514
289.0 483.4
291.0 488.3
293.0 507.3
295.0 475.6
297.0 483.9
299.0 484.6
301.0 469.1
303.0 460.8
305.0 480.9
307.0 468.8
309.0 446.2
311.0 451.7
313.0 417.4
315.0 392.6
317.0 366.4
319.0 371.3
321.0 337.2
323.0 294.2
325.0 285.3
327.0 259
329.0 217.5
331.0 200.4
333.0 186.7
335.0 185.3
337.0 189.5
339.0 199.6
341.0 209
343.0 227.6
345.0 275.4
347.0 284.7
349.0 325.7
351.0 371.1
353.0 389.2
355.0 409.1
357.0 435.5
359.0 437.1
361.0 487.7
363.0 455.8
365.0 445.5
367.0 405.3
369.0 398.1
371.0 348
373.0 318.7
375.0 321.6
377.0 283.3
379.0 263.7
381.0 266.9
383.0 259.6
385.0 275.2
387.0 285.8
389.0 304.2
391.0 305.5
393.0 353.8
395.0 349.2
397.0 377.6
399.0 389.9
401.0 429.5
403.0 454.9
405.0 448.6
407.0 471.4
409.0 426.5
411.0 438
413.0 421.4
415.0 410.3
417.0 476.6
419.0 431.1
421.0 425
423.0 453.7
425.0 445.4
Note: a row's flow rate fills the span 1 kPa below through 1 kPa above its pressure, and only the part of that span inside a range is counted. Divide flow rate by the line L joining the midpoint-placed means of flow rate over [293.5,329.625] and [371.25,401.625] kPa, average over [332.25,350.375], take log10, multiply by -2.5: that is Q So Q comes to 0.48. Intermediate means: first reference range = 401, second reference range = 318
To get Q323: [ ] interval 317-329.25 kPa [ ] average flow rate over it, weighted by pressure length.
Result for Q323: 305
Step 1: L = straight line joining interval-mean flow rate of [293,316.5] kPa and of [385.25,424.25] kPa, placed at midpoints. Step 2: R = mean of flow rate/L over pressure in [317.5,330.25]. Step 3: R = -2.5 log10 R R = 0.45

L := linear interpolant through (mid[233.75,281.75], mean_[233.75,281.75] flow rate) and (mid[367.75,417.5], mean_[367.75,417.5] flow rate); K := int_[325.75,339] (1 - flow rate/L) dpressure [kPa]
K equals 6.7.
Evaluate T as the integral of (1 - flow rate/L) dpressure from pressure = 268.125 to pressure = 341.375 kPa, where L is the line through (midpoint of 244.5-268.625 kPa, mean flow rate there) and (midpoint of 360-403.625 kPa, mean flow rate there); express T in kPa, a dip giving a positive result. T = 7.62 kPa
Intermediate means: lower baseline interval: 491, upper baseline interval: 353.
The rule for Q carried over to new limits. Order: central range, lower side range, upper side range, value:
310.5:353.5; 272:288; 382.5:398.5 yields 0.36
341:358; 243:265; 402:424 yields 0.36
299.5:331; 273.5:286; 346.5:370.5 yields 0.18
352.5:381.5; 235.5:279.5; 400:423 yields 0.20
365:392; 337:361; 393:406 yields 0.17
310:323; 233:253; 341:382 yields 0.09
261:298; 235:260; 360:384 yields -0.04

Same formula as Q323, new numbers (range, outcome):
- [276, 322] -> 457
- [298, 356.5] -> 334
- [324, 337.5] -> 219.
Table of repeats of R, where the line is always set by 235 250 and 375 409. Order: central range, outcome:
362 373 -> -0.08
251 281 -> 0.01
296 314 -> -0.05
